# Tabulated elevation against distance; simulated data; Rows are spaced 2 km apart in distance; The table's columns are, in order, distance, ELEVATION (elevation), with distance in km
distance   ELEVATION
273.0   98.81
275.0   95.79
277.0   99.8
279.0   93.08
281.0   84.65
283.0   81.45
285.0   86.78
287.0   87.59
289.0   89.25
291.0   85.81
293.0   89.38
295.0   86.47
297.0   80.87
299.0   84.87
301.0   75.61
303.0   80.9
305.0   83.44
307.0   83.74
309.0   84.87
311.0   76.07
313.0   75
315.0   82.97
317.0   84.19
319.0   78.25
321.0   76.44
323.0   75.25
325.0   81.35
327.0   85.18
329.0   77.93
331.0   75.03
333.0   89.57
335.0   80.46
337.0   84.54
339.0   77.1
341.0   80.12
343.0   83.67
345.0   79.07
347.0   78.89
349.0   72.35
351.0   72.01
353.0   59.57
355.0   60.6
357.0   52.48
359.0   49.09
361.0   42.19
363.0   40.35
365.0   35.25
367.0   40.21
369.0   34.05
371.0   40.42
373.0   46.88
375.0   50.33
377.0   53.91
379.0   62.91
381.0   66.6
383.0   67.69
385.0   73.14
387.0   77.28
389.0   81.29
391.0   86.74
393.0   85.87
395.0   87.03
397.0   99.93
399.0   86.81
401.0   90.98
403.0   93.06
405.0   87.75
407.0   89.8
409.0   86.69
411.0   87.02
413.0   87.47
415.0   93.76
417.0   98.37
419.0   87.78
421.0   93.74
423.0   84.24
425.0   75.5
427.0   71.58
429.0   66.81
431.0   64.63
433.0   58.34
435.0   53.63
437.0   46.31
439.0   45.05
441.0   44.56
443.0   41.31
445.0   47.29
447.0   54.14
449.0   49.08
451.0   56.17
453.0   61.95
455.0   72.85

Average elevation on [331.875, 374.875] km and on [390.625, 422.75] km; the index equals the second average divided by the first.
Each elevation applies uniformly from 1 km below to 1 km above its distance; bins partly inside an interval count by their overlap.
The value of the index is 1.5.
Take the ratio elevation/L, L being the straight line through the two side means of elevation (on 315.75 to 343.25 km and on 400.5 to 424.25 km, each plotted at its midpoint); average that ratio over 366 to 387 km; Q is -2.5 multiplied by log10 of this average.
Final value 0.491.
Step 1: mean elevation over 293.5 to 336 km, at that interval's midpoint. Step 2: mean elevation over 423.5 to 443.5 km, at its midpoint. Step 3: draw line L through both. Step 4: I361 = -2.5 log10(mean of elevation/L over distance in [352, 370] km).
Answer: 0.49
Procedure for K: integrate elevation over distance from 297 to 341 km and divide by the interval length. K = 80.6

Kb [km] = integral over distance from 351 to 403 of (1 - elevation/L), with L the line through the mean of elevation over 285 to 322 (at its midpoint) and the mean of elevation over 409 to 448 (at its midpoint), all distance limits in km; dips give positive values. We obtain 7.39 km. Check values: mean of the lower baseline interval 82.7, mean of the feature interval 63.6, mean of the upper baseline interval 69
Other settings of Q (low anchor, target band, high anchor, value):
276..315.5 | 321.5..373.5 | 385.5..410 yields 0.30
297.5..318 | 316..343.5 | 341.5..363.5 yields -0.12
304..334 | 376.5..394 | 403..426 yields 0.17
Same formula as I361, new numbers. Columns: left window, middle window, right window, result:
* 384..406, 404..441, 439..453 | -0.13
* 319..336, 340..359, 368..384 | -0.03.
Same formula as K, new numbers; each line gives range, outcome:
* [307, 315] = 79.8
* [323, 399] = 68.2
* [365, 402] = 67.6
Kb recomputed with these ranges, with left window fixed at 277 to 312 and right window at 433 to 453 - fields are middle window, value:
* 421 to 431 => -4.0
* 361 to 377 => 6.0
